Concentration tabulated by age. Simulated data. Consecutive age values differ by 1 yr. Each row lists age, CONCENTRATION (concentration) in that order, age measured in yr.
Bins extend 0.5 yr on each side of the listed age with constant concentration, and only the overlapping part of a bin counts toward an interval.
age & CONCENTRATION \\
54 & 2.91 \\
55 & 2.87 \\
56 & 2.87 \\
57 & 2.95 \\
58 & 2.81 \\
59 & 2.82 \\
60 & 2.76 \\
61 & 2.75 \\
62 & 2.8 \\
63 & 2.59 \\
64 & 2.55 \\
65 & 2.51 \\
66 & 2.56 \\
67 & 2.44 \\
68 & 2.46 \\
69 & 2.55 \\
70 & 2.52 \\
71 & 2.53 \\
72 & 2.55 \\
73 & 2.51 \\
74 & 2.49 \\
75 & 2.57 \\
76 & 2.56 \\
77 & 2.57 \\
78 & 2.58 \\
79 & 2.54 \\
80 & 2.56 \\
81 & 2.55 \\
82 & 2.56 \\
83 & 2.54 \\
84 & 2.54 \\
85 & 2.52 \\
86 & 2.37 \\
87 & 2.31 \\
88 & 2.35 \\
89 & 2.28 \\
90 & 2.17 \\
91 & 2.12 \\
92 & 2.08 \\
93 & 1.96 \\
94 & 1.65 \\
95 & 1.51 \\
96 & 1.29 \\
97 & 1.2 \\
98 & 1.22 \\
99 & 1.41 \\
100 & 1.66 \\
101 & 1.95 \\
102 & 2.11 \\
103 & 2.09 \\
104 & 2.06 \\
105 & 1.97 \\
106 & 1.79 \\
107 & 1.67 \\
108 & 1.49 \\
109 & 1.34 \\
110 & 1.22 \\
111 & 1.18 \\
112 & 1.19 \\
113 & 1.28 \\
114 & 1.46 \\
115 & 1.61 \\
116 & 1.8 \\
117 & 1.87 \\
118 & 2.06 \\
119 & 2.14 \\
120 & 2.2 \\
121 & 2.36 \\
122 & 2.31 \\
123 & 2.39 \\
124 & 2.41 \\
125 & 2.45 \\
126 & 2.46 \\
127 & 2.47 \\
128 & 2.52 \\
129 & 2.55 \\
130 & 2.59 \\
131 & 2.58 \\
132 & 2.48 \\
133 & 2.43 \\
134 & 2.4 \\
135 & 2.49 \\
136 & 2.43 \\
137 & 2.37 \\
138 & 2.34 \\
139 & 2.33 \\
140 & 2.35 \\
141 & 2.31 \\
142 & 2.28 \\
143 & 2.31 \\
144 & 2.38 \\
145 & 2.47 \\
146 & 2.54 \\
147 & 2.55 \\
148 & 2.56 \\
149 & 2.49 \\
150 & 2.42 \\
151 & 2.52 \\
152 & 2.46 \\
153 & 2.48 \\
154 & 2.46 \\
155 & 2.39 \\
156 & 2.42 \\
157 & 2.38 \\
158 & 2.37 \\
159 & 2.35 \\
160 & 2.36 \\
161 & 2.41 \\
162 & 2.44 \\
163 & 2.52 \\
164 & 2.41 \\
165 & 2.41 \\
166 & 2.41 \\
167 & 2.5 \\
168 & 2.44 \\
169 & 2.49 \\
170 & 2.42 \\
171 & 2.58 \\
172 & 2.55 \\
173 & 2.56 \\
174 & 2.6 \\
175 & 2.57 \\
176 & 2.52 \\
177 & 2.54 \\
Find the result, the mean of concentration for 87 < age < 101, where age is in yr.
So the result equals 1.79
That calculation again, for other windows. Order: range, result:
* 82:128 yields 1.94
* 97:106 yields 1.77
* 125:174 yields 2.45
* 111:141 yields 2.2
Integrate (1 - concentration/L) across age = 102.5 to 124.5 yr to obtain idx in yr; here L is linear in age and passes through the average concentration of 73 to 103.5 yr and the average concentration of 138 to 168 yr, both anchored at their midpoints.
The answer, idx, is 4.3 yr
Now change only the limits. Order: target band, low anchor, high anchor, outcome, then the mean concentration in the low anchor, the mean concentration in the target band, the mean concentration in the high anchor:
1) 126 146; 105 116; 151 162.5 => -4.5 yr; 1.47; 2.43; 2.42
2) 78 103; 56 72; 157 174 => 5.1 yr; 2.64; 2.07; 2.45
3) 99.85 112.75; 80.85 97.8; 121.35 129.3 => 3.4 yr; 2.09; 1.66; 2.44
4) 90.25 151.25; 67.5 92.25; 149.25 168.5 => 9.4 yr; 2.46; 2.07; 2.43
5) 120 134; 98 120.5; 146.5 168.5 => -3.4 yr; 1.7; 2.45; 2.44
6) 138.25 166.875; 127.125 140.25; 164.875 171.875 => 0.5 yr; 2.45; 2.42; 2.47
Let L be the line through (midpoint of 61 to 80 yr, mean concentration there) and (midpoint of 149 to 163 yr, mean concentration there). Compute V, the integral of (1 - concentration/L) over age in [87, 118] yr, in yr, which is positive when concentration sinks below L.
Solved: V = 9.8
